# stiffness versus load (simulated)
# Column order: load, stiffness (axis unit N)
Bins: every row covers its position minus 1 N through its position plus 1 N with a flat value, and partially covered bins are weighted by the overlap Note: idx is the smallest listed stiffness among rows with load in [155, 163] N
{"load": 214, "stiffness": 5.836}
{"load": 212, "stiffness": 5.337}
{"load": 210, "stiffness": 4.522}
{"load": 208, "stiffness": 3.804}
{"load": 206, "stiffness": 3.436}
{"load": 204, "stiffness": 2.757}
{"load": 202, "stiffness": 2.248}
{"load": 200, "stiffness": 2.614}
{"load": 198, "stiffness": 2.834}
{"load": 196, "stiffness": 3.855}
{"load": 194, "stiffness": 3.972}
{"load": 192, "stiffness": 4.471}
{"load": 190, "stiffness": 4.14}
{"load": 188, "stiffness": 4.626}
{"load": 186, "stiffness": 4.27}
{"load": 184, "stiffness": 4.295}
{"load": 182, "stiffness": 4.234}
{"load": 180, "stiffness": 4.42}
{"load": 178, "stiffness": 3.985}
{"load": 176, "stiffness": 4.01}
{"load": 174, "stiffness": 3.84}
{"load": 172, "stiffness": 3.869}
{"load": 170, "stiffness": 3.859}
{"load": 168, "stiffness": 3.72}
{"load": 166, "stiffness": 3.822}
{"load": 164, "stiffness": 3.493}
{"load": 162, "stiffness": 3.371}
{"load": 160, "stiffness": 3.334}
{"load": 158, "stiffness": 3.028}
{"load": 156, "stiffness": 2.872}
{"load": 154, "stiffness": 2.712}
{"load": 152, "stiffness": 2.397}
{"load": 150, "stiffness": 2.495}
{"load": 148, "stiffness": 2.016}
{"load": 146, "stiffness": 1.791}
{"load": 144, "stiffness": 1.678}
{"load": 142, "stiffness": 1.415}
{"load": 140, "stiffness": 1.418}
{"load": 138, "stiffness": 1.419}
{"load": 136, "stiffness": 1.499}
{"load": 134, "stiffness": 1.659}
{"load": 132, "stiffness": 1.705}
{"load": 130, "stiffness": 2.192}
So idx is 2.872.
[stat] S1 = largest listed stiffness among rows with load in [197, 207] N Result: 3.436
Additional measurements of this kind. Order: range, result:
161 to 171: 3.859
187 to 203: 4.626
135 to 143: 1.499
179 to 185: 4.42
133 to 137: 1.659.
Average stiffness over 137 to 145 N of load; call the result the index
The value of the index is 1.48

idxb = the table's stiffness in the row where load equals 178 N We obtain 3.985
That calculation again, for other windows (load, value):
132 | 1.705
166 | 3.822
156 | 2.872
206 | 3.436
